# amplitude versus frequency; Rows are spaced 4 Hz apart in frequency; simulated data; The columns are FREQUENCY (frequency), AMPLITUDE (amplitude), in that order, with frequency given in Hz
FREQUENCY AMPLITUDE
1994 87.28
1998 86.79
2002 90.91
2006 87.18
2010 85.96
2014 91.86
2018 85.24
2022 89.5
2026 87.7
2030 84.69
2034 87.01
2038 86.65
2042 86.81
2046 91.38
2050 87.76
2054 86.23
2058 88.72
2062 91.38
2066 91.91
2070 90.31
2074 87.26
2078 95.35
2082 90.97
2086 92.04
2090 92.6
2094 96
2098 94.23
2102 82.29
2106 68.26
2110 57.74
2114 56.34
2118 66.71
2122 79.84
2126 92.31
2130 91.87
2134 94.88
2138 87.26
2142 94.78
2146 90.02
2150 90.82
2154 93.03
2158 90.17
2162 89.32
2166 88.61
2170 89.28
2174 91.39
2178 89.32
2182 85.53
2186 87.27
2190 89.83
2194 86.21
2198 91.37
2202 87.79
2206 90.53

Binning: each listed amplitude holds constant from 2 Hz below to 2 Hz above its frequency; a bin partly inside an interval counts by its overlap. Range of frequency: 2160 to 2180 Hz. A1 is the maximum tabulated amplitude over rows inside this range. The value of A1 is 91.39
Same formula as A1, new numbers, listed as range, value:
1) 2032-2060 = 91.38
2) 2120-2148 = 94.88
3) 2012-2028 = 91.86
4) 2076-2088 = 95.35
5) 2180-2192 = 89.83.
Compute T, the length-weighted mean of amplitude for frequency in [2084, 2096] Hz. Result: 93.5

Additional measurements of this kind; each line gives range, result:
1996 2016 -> 88.5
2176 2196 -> 87.6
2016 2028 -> 87.5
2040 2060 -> 88.2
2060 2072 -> 91.2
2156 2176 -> 89.8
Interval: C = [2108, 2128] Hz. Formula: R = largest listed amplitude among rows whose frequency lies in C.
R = 92.31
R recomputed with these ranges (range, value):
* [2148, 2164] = 93.03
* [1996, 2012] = 90.91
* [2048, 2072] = 91.91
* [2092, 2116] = 96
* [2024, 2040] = 87.7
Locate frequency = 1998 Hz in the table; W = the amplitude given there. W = 86.79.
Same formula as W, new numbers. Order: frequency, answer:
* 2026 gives 87.7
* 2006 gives 87.18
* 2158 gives 90.17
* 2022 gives 89.5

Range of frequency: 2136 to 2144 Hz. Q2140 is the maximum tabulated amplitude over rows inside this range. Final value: 94.78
